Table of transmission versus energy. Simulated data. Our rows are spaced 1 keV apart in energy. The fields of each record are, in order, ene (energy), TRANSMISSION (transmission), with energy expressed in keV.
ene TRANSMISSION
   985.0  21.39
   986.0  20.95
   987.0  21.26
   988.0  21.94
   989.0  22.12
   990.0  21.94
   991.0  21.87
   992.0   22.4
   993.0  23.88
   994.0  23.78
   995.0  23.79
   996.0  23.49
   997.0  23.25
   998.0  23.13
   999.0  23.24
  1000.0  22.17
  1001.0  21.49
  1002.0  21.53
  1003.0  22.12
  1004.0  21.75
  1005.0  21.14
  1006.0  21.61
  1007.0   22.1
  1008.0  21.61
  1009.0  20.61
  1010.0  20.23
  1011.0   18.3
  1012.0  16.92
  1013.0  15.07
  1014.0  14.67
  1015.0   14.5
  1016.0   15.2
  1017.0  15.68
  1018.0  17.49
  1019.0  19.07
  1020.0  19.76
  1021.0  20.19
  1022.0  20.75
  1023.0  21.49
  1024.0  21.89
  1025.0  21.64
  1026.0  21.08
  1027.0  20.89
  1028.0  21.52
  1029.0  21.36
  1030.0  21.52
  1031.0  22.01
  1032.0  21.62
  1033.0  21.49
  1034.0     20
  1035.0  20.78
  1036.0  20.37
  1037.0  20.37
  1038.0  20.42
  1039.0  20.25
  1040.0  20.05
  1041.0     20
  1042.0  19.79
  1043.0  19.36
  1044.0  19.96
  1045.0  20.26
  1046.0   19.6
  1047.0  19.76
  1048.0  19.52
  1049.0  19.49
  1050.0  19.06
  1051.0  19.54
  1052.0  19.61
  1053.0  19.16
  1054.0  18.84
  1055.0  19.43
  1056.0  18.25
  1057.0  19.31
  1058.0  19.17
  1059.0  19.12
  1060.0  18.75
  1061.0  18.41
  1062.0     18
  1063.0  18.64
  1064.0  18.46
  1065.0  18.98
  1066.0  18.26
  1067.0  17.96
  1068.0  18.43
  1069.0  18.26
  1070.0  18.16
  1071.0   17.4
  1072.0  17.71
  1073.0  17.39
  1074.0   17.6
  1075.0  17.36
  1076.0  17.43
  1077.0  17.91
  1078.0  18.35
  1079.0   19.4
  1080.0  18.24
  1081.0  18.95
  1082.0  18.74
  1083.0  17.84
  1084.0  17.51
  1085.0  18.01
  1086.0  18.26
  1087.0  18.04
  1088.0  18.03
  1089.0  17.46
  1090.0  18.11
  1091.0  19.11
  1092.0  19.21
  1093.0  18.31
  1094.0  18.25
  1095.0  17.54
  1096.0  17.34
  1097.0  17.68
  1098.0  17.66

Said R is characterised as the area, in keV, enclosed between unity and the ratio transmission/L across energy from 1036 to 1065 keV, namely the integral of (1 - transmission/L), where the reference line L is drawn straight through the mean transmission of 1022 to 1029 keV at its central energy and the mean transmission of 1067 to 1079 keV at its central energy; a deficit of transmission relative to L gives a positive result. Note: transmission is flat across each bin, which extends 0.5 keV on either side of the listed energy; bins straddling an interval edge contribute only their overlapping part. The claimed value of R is 0.22 keV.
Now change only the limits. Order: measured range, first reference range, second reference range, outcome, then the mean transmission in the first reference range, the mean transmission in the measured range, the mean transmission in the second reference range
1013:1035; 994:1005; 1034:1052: 1.5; 22.6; 19.6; 19.9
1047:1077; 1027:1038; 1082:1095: 1.5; 21.1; 18.6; 18.2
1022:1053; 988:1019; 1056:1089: -1.7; 20.6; 20.5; 18.2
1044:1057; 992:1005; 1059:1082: 0.0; 22.7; 19.4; 18.2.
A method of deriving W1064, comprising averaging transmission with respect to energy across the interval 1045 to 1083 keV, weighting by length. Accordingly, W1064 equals 18.6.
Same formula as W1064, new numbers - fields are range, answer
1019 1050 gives 20.5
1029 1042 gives 20.7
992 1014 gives 21.4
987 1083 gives 19.8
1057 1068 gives 18.6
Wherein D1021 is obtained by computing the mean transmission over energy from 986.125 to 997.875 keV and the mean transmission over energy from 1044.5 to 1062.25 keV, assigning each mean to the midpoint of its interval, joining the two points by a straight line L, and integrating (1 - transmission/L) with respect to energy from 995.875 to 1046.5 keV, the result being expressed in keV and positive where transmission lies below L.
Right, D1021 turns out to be 1.8 keV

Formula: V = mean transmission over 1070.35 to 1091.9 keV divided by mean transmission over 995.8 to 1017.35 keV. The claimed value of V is 0.9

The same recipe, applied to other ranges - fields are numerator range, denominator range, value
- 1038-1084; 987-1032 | 0.91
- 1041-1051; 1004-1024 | 1.04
